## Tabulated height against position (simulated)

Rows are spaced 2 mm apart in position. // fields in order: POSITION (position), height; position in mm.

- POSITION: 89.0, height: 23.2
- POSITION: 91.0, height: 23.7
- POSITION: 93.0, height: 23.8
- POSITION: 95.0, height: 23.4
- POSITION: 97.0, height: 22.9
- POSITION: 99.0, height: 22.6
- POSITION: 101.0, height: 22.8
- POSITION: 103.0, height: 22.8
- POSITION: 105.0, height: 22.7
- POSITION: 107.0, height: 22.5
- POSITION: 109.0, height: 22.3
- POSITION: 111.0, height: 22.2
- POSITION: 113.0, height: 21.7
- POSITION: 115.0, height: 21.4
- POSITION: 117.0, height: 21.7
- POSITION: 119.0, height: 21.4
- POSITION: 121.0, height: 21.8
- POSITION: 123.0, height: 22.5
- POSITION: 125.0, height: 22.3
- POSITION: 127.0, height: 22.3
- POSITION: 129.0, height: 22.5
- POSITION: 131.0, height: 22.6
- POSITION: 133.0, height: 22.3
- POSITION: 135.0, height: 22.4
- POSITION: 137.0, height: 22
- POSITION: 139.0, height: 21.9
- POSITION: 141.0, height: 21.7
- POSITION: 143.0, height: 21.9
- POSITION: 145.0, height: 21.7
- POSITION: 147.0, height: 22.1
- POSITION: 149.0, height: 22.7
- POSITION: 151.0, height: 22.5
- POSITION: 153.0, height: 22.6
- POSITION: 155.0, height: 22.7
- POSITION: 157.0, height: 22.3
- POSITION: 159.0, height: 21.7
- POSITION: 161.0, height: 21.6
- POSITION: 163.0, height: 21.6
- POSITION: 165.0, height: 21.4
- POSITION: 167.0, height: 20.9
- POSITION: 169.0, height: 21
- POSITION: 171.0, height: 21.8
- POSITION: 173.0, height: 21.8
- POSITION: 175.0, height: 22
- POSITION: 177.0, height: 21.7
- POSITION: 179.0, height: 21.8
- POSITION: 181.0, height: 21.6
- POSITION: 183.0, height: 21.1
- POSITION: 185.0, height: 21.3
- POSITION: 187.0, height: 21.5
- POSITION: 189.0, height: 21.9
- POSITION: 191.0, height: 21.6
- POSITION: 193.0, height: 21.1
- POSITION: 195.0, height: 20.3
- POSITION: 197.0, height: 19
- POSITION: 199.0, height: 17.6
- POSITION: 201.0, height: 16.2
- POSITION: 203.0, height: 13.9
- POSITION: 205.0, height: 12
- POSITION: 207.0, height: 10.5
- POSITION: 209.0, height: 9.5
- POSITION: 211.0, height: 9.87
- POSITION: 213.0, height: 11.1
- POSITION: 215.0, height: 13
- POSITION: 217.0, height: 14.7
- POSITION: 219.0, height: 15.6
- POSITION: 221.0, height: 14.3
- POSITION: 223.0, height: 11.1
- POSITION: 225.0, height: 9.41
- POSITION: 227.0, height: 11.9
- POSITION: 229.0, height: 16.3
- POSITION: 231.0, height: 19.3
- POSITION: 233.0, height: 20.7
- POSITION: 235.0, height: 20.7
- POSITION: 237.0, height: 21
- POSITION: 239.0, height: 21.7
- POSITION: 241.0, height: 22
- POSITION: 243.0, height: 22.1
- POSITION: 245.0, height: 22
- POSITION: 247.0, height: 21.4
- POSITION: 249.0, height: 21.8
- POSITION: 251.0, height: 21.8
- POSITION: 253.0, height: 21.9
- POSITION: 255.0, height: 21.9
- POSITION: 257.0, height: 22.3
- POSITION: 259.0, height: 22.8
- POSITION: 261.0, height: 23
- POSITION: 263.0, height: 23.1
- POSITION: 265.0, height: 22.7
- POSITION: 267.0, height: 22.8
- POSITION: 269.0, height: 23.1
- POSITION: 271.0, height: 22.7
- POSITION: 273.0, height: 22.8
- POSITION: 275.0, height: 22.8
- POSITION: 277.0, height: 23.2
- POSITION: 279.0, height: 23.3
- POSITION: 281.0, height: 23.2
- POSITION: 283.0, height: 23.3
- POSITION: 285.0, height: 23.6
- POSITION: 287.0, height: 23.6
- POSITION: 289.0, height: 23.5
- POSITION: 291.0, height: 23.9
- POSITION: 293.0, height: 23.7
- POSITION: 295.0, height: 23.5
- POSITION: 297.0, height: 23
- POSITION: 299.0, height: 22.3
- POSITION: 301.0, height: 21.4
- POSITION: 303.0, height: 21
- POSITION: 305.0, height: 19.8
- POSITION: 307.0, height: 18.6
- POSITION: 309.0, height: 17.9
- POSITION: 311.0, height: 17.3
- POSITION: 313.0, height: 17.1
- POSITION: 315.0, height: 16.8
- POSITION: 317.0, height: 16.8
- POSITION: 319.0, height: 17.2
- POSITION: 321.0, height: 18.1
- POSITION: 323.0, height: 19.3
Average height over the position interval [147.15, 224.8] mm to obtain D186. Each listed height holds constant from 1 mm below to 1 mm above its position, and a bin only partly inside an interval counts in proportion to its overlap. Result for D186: 18.6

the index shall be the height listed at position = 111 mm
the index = 22.2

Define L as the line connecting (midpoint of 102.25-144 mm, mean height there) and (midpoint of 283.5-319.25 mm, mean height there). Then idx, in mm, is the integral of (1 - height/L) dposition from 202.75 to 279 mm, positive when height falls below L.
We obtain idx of 9.21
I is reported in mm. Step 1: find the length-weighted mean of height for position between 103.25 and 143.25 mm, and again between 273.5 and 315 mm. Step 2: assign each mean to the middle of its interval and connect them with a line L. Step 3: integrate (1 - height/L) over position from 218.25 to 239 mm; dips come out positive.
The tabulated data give 5.3 mm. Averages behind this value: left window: 22.1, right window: 21.7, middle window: 16.3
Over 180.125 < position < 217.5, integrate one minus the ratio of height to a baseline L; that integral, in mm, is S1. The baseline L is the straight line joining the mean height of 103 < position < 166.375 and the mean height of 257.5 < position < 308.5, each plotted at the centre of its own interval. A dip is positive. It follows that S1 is 9.3 mm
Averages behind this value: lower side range 22.1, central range 16.7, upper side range 22.6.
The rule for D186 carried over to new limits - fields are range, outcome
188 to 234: 15.3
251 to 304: 22.8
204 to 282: 18.9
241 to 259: 22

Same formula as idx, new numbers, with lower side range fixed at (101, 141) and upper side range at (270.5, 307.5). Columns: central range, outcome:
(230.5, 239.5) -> 0.7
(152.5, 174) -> 0.5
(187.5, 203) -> 2.1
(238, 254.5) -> 0.5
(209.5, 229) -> 8.7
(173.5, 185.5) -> 0.4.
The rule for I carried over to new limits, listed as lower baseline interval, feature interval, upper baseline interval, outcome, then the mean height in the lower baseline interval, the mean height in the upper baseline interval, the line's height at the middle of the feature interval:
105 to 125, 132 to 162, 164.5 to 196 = -0.6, 22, 21.4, 21.7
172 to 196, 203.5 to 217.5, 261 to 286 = 6.7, 21.5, 23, 21.9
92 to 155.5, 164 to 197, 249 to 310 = 1.5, 22.3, 22.4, 22.4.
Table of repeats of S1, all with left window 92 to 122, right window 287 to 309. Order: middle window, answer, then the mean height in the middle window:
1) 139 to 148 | 0.2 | 21.9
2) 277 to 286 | -0.6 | 23.3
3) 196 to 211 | 5.7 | 13.8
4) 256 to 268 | -0.4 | 22.8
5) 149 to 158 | -0.1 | 22.5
